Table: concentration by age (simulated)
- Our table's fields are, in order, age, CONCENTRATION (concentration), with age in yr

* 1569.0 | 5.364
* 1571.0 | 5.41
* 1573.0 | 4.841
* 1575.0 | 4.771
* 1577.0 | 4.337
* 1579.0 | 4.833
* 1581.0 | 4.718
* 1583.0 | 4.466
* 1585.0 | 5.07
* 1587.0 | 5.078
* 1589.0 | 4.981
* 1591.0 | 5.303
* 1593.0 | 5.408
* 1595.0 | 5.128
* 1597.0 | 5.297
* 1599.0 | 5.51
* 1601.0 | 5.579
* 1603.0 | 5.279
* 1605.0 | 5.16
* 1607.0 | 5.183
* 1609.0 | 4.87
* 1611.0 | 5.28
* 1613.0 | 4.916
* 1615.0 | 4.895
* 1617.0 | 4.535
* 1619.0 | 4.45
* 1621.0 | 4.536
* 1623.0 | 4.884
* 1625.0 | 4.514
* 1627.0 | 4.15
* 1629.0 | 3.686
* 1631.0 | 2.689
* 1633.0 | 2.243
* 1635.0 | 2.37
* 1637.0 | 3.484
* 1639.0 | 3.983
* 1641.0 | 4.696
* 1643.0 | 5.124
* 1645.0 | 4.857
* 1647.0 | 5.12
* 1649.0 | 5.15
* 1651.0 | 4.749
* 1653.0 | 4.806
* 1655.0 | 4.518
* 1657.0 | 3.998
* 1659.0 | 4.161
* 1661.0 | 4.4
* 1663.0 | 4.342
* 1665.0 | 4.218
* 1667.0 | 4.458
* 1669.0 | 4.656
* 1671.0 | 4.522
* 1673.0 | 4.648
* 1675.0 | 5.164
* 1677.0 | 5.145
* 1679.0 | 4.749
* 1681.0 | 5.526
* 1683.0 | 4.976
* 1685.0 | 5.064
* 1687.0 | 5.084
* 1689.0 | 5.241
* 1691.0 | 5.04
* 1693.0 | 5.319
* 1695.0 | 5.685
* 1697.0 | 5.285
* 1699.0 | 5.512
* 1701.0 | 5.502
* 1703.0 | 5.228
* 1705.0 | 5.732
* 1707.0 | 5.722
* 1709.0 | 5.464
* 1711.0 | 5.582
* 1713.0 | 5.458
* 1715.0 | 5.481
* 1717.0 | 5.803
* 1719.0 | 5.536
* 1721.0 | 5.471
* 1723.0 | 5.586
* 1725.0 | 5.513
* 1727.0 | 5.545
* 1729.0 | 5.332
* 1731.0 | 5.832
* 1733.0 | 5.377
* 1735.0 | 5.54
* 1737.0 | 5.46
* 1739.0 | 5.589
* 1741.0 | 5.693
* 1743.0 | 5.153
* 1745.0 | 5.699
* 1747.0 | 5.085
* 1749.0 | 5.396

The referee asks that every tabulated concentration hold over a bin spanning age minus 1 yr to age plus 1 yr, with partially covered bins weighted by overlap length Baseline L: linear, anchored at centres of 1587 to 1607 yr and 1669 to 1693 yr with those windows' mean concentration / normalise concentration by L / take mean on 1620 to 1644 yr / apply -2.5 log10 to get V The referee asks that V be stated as 0.32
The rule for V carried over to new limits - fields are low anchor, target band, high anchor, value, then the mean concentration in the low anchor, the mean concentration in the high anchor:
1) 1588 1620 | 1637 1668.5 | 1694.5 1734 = 0.167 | 5.11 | 5.53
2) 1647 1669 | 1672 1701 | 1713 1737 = -0.050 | 4.52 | 5.54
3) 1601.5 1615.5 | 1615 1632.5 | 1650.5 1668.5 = 0.178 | 5.11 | 4.4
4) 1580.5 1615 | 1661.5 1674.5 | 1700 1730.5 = 0.193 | 5.13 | 5.54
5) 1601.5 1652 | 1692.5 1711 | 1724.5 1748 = -0.071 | 4.44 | 5.48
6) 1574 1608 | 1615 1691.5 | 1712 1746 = 0.180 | 5.06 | 5.53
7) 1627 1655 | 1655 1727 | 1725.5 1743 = -0.055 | 4.09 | 5.52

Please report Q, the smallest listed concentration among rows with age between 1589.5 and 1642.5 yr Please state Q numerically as 2.243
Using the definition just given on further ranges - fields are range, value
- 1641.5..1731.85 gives 3.998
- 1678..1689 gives 4.749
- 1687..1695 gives 5.04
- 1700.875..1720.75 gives 5.228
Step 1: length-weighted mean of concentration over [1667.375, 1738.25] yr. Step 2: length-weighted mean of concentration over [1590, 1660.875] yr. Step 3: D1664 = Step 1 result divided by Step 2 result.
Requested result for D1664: 1.16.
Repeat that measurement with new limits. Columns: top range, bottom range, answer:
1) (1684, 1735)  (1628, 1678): 1.27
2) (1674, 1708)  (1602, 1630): 1.12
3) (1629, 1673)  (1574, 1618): 0.84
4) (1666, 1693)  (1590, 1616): 0.95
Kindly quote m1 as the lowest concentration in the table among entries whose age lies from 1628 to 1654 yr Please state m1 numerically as 2.243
